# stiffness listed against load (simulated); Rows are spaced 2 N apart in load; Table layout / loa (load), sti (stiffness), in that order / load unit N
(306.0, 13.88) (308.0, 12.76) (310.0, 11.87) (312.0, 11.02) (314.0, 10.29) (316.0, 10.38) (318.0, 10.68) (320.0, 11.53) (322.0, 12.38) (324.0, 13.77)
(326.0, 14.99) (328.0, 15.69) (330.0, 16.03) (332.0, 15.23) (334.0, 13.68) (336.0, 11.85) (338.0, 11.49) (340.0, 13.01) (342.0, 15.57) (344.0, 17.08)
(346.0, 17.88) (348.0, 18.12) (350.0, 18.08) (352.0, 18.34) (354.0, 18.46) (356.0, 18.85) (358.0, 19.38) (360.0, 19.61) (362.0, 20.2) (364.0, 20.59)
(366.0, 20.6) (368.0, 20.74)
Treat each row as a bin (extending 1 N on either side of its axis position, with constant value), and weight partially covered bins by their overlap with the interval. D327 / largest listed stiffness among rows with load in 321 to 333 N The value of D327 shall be 16.03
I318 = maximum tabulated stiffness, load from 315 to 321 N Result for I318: 11.53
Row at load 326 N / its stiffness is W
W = 14.99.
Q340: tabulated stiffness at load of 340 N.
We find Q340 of 13.01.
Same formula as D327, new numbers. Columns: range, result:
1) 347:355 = 18.46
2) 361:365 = 20.59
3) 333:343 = 15.57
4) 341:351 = 18.12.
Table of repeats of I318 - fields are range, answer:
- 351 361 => 19.61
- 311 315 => 11.02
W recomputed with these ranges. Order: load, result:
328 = 15.69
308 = 12.76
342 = 15.57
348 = 18.12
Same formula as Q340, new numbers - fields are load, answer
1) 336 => 11.85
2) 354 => 18.46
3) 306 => 13.88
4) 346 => 17.88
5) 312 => 11.02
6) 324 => 13.77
